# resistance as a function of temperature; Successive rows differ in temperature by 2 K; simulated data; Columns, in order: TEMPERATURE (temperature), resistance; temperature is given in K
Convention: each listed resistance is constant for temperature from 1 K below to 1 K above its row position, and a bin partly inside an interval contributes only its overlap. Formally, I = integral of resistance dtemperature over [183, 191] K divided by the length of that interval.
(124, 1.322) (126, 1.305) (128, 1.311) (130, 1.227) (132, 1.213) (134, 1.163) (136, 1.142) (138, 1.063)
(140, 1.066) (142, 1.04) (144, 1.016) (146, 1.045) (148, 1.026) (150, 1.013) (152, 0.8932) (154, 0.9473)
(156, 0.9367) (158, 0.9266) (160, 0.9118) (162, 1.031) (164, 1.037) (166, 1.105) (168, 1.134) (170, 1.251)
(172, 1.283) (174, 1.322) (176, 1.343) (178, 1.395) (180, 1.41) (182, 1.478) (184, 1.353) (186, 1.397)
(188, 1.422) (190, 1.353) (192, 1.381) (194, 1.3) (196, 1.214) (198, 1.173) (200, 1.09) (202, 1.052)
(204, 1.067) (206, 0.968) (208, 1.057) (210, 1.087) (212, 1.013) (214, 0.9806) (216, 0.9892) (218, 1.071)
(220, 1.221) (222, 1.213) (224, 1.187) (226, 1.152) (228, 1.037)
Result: 1.38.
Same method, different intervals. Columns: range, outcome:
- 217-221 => 1.15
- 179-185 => 1.41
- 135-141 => 1.09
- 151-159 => 0.926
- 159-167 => 1.02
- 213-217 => 0.985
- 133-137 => 1.15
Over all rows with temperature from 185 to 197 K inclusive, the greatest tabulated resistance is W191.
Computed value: 1.422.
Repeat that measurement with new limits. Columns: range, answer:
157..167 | 1.105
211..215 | 1.013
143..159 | 1.045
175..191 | 1.478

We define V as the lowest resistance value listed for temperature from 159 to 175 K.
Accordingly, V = 0.9118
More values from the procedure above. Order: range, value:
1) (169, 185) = 1.251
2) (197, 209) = 0.968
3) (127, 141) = 1.063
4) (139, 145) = 1.016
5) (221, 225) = 1.187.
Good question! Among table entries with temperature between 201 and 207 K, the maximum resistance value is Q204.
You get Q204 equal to 1.067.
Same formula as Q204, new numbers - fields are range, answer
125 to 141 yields 1.311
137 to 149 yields 1.066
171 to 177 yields 1.343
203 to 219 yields 1.087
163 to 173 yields 1.283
